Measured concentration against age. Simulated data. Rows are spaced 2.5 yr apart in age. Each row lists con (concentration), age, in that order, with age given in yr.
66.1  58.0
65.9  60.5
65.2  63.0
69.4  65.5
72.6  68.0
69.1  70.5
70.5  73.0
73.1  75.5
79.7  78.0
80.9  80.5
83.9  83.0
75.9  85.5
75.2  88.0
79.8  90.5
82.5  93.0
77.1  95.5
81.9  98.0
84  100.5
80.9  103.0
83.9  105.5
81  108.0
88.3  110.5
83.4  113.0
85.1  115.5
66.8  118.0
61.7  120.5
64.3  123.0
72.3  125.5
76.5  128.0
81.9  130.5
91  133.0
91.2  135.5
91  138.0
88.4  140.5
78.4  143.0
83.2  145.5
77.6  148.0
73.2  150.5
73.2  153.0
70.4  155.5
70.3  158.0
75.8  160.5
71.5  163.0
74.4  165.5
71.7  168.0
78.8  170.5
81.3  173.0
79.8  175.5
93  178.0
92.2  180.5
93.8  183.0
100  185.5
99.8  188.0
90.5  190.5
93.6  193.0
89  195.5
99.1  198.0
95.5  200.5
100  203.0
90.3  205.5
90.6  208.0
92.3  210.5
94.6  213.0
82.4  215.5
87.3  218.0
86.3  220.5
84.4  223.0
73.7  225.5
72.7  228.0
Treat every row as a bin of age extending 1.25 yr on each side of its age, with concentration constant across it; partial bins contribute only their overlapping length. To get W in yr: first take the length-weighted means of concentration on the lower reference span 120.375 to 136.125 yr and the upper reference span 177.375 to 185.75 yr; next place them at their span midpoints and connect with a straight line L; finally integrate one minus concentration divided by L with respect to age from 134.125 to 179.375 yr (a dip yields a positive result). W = 3.69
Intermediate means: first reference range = 77.5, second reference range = 94.3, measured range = 79.1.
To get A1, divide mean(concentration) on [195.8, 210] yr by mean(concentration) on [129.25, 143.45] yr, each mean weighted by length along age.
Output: 1.08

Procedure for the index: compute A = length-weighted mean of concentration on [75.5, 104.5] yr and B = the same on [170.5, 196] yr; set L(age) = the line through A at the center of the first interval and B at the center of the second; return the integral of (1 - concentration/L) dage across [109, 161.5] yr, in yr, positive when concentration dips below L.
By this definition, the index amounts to 4.2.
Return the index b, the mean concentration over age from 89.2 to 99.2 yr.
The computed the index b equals 80.3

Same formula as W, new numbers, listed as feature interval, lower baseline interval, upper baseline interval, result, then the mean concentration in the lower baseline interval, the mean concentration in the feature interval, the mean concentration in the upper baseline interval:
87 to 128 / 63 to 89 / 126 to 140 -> 1.3 yr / 74.6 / 78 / 85.7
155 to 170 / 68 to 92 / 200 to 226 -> 2.0 yr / 76.3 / 72.8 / 89.1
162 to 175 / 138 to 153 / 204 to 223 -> 1.2 yr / 80.5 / 75.9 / 88.9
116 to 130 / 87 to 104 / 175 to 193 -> 2.4 yr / 80.3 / 69.9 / 93.3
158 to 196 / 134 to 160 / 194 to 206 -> 1.5 yr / 79.7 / 85.1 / 95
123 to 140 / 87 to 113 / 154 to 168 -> -1.3 yr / 81.6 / 82.7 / 72.4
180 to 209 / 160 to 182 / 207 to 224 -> -3.5 yr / 80.1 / 94.6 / 88.3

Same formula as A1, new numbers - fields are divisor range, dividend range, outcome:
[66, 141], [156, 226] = 1.10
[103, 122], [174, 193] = 1.18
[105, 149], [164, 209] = 1.12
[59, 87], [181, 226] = 1.25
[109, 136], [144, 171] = 0.95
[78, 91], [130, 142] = 1.12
